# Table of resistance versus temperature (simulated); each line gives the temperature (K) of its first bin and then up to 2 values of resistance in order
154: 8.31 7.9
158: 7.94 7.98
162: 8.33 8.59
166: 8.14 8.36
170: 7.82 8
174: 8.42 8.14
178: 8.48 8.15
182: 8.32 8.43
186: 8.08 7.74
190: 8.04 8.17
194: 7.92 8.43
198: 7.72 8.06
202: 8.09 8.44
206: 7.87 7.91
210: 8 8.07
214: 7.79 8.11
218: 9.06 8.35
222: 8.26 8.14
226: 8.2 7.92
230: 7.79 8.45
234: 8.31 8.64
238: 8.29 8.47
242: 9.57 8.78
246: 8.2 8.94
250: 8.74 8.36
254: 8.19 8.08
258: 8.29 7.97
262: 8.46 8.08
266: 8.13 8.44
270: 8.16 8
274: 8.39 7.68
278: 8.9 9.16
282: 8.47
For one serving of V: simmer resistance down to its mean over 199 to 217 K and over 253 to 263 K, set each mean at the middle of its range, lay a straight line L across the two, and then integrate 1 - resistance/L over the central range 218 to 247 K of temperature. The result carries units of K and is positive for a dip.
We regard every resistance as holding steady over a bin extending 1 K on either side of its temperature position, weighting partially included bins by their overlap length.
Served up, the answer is -1.0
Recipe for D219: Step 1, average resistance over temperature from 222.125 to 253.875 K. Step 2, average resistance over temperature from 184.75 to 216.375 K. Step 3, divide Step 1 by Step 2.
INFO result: 1.1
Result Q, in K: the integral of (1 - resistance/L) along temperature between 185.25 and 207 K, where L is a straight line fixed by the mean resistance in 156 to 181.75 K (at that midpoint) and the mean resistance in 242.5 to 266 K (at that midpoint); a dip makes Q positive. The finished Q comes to 0.5 K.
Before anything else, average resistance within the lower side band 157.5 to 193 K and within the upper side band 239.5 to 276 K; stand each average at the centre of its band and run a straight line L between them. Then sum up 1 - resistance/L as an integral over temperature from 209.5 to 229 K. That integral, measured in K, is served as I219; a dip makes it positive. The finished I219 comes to 0.22 K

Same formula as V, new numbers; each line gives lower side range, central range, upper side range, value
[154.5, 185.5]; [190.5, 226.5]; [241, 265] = 0.80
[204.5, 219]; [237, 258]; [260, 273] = -0.97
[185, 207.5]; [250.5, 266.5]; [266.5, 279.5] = 0.06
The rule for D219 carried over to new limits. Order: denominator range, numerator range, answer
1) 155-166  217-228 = 1.03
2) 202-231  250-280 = 1.02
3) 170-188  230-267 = 1.03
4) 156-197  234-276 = 1.03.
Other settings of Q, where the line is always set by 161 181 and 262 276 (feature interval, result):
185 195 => 0.3 K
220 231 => 0.2 K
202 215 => 0.3 K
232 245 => -0.7 K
